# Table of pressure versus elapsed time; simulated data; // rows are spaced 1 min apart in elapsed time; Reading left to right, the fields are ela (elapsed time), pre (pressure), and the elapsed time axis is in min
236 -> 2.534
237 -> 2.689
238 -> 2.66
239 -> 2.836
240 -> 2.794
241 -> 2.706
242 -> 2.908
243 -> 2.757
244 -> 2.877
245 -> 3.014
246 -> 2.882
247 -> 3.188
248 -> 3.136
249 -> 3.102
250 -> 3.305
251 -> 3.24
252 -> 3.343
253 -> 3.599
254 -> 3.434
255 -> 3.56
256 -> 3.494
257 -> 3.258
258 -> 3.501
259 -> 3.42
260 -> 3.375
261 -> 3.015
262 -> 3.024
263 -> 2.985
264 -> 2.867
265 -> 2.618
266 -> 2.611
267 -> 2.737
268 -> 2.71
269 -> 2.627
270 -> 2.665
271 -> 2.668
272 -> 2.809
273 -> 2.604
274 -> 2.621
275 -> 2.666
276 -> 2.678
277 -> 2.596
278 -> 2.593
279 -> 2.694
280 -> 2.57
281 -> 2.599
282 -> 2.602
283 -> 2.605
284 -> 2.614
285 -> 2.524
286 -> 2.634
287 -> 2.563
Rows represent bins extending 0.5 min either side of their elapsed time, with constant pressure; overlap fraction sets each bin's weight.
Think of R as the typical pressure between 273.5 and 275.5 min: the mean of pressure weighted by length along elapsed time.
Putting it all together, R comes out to 2.64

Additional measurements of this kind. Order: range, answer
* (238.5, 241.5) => 2.78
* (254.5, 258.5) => 3.45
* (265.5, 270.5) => 2.67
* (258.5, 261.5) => 3.27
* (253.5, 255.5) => 3.5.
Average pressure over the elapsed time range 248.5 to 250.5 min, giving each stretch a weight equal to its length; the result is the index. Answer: 3.2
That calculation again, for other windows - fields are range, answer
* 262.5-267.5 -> 2.76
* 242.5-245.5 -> 2.88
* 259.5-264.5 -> 3.05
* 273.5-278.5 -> 2.63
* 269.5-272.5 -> 2.71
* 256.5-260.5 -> 3.39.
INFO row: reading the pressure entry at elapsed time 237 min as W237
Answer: 2.689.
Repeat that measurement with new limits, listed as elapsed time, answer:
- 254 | 3.434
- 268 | 2.71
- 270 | 2.665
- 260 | 3.375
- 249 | 3.102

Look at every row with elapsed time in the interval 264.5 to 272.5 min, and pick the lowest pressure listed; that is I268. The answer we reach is 2.611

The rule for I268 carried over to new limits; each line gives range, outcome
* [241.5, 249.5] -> 2.757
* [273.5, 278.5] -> 2.593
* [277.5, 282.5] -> 2.57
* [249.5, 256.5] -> 3.24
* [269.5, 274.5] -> 2.604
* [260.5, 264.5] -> 2.867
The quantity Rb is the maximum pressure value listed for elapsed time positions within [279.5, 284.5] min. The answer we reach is 2.614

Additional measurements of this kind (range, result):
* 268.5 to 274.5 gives 2.809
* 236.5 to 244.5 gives 2.908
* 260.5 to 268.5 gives 3.024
